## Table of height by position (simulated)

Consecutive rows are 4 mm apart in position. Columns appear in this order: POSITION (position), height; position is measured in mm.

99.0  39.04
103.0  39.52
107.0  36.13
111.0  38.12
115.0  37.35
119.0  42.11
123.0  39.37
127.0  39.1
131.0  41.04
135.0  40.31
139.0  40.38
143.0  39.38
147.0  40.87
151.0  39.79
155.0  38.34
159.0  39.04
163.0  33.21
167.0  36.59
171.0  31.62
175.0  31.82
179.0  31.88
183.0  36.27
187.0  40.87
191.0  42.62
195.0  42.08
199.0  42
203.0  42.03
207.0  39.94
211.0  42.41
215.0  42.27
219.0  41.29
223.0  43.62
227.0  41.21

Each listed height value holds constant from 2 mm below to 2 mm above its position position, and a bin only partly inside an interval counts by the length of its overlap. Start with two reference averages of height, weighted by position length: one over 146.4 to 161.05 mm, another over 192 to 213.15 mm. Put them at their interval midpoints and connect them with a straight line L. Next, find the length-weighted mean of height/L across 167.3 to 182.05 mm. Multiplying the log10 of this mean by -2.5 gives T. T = 0.23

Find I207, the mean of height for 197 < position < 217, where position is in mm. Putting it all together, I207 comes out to 41.7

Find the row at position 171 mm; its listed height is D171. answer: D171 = 31.62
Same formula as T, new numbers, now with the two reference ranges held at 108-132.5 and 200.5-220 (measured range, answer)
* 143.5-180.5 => 0.12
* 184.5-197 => -0.01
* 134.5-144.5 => -0.01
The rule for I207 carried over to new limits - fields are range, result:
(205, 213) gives 41.2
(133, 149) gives 40.2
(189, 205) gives 42.2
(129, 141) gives 40.6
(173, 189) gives 35.2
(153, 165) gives 36.9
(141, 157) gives 39.6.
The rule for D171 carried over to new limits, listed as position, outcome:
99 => 39.04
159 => 39.04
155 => 38.34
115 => 37.35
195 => 42.08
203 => 42.03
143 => 39.38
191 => 42.62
